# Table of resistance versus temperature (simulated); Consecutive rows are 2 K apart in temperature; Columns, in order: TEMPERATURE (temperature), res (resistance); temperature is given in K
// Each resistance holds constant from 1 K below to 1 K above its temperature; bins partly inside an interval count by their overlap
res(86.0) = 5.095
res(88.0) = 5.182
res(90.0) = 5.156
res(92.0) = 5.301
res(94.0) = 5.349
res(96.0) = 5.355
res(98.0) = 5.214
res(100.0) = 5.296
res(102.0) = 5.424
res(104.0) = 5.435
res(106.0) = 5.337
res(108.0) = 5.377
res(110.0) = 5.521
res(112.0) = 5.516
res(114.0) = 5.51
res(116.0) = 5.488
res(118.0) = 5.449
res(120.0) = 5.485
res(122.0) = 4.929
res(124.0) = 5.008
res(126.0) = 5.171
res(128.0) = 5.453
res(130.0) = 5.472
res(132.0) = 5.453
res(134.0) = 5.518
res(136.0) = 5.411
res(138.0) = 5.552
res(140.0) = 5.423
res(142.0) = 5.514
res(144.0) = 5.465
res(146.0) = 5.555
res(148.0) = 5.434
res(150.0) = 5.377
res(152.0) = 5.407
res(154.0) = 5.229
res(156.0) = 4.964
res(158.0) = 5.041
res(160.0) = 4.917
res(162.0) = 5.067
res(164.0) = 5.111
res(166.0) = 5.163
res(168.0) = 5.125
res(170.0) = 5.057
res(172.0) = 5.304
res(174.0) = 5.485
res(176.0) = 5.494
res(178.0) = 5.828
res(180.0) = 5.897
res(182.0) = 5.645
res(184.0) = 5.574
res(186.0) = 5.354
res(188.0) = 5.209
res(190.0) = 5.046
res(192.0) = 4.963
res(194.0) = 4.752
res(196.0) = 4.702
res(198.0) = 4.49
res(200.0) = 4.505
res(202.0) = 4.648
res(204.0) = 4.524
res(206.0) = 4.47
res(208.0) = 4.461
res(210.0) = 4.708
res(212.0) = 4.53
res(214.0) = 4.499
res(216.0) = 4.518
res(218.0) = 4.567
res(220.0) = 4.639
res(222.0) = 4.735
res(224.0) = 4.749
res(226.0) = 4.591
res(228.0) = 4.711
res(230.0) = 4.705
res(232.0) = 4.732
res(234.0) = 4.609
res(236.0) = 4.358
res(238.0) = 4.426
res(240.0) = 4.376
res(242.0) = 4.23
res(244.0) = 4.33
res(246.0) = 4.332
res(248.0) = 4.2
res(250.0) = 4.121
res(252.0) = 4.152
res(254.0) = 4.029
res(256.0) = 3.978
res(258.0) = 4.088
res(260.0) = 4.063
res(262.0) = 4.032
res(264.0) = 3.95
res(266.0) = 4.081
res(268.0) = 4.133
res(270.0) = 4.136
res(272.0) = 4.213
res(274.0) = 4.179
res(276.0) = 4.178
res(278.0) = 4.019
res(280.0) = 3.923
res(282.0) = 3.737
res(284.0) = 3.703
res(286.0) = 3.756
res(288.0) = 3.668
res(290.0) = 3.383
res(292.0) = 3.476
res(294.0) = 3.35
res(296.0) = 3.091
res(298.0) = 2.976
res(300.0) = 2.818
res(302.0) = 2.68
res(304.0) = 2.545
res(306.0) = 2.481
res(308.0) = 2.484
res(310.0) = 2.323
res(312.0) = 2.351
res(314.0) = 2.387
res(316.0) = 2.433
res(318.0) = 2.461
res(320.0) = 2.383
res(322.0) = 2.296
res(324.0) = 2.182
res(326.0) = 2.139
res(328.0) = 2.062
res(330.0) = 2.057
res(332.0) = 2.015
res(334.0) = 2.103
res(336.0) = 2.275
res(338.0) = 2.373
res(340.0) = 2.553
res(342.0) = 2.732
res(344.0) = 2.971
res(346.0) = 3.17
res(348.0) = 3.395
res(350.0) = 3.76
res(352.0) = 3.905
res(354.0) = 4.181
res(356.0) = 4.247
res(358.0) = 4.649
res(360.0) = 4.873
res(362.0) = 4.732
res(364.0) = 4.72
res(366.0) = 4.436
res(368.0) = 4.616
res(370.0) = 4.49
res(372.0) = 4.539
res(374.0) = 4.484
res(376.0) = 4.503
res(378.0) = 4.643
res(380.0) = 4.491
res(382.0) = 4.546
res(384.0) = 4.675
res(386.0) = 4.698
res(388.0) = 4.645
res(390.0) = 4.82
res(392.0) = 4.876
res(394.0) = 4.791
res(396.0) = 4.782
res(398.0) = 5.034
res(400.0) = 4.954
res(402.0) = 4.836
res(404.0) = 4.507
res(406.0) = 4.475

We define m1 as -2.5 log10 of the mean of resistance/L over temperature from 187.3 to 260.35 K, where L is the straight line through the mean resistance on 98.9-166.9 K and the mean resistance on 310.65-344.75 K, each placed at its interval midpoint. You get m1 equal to -0.15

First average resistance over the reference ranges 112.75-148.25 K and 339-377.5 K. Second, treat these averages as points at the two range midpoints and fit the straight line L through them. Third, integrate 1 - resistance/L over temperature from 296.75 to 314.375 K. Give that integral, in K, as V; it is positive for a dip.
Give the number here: 7.2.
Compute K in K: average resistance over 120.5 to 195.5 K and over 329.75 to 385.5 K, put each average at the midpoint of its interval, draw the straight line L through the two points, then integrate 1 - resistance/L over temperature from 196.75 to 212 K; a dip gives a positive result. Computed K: 1.3 K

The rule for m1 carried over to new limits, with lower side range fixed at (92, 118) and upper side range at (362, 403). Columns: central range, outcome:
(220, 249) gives 0.126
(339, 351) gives 0.470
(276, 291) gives 0.293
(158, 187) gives -0.025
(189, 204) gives 0.098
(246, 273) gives 0.215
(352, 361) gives 0.077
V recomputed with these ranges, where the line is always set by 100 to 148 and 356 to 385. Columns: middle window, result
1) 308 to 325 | 8.6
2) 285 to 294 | 2.4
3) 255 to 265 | 1.9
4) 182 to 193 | -0.1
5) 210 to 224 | 1.4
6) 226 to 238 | 1.1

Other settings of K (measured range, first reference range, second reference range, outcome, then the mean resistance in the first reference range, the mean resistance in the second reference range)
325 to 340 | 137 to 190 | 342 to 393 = 7.8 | 5.35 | 4.33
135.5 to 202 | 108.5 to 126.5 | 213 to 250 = -3.5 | 5.35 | 4.51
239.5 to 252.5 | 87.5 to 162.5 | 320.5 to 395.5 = 0.8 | 5.34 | 3.74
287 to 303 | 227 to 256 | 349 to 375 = 4.4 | 4.37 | 4.43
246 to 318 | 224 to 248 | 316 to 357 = 4.1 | 4.49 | 2.75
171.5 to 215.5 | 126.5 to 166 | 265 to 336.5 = -3.5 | 5.33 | 3.02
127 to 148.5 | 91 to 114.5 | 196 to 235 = -1.4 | 5.38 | 4.6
